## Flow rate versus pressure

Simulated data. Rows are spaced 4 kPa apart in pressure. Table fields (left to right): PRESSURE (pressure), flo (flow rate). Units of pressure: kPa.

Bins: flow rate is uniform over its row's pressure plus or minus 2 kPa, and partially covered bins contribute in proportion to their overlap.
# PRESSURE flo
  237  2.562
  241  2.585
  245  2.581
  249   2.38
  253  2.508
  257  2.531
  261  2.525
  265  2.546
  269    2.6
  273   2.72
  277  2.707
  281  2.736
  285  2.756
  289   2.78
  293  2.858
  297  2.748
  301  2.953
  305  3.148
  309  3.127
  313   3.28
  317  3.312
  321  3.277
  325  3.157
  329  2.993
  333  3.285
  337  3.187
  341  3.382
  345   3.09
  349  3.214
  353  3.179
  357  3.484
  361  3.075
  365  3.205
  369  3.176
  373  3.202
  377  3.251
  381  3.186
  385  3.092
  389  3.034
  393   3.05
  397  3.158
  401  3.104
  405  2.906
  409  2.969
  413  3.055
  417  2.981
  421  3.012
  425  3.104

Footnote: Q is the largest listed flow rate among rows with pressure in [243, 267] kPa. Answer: 2.581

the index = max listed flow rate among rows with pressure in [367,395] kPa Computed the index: 3.251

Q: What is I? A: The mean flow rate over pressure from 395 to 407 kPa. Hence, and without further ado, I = 3.06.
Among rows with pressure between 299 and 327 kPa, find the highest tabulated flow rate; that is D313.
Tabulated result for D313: 3.312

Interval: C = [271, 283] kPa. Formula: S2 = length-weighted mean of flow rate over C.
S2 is 2.72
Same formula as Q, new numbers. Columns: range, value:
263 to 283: 2.736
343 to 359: 3.484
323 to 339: 3.285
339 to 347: 3.382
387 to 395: 3.05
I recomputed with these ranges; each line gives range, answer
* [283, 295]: 2.8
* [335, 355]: 3.21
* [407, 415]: 3.01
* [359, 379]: 3.18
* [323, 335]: 3.15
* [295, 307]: 2.95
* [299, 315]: 3.13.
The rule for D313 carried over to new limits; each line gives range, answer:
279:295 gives 2.858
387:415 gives 3.158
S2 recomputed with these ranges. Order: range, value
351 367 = 3.24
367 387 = 3.18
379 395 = 3.09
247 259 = 2.47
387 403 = 3.09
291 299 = 2.8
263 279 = 2.64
